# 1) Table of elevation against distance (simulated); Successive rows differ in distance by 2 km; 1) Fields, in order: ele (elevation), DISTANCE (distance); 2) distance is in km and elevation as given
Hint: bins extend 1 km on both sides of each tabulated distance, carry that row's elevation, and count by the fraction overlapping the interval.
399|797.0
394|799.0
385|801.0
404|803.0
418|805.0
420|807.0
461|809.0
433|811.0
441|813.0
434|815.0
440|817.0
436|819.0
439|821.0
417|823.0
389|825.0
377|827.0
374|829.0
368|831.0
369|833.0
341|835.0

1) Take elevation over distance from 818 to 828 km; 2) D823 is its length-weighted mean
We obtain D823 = 412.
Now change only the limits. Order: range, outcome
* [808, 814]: 445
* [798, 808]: 404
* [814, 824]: 433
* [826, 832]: 373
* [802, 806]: 411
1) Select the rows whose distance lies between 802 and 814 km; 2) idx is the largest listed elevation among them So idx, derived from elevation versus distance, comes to 461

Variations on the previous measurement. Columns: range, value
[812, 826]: 441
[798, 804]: 404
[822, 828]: 417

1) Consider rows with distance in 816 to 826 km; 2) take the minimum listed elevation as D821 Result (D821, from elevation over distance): 389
